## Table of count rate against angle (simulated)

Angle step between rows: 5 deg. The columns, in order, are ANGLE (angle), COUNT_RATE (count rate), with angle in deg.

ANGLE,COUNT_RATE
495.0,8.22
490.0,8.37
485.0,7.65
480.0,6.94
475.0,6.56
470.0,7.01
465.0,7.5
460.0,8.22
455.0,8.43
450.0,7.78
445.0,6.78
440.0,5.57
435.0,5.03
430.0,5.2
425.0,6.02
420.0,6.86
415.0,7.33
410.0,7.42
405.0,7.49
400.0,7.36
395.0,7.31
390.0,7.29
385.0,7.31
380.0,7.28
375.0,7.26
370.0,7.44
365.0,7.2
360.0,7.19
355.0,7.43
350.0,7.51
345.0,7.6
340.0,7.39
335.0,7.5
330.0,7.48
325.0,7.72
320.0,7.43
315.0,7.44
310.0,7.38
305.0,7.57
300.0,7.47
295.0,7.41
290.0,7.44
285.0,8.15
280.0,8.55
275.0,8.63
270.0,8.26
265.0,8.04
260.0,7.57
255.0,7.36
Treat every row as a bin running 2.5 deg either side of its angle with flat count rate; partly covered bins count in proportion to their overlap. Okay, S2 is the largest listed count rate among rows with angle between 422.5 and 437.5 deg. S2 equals 6.02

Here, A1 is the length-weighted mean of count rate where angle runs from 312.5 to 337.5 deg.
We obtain 7.51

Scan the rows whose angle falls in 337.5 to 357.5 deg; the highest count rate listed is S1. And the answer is 7.6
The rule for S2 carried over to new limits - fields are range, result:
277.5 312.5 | 8.55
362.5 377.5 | 7.44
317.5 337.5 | 7.72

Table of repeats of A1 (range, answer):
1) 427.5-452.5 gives 6.07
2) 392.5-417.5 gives 7.38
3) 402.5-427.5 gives 7.02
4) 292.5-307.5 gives 7.48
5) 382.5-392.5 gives 7.3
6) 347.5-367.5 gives 7.33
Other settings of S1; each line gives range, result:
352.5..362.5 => 7.43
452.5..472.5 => 8.43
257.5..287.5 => 8.63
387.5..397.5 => 7.31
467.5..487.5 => 7.65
